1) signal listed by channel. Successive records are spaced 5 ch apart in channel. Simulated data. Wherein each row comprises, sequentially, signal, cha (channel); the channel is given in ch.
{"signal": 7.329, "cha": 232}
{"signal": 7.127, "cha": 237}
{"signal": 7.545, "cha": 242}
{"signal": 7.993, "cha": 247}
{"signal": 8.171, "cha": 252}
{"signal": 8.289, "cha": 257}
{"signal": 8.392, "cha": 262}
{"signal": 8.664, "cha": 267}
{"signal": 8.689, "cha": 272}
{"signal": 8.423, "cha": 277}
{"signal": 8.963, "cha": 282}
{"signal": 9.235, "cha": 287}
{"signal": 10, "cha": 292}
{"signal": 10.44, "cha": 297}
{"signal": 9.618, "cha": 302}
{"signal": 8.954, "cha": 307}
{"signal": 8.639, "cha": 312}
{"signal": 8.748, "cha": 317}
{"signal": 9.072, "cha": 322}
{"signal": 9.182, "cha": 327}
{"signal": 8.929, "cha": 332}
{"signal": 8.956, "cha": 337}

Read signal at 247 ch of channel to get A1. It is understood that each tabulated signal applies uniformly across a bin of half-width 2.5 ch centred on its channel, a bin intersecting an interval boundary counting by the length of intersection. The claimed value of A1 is 7.993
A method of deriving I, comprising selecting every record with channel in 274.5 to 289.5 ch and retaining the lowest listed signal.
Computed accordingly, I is 8.423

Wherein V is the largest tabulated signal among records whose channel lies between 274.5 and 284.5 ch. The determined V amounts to 8.963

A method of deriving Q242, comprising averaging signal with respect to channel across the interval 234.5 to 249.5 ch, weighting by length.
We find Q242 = 7.55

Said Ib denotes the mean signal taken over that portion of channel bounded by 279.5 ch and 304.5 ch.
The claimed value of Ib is 9.65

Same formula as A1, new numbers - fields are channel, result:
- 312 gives 8.639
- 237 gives 7.127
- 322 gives 9.072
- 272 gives 8.689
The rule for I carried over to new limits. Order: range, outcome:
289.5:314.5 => 8.639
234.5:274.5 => 7.127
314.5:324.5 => 8.748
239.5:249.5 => 7.545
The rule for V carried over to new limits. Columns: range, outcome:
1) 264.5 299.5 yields 10.44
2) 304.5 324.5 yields 9.072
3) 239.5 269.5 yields 8.664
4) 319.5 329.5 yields 9.182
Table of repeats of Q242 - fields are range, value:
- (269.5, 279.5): 8.56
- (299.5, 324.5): 9.01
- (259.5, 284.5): 8.63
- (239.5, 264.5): 8.08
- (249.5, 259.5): 8.23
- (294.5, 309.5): 9.67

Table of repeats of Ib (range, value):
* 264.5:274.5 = 8.68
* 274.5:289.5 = 8.87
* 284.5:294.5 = 9.62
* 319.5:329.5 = 9.13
